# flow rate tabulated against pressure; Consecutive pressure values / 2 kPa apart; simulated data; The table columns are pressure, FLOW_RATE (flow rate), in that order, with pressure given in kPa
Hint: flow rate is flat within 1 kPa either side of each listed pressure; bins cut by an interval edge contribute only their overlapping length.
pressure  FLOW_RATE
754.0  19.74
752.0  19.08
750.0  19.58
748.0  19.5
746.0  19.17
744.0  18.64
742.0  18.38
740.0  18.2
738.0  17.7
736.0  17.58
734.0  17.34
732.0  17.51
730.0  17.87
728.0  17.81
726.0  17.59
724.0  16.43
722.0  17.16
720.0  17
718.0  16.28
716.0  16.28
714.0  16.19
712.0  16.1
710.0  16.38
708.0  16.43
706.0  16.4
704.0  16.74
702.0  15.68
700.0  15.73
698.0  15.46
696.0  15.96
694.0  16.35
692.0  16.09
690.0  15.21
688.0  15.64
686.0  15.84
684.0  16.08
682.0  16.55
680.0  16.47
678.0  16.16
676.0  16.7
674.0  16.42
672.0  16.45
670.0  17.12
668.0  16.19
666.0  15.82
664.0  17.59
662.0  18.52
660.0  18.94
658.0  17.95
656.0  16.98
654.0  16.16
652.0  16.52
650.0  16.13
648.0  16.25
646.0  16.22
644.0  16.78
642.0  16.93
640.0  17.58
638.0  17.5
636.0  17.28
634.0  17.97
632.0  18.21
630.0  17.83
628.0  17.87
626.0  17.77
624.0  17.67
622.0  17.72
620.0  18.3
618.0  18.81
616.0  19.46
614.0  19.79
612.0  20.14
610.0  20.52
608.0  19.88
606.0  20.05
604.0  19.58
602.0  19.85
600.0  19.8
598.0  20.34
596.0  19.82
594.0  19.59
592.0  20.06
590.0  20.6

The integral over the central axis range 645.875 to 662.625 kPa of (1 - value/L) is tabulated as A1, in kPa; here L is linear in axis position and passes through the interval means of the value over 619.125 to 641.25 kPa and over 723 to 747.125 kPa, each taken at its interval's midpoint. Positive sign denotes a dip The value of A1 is 0.7 kPa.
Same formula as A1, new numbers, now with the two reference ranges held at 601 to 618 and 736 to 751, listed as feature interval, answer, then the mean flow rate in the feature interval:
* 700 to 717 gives 2.4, 16.2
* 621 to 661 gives 4.6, 17.3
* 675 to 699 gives 3.9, 16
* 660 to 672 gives 1.4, 17.2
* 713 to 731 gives 1.8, 17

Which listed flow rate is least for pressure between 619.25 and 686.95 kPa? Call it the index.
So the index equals 15.82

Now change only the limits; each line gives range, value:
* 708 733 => 16.1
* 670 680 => 16.16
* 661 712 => 15.21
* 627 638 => 17.28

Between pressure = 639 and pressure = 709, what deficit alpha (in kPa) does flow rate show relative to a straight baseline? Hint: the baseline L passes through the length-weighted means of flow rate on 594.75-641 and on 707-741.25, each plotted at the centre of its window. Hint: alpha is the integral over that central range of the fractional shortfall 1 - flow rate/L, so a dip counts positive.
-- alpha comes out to 5.5 kPa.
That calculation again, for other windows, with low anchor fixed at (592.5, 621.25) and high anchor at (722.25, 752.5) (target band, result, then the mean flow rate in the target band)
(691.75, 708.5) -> 2.2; 16.1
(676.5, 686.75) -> 1.4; 16.3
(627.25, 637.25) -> 0.8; 17.8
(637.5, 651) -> 1.8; 16.7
